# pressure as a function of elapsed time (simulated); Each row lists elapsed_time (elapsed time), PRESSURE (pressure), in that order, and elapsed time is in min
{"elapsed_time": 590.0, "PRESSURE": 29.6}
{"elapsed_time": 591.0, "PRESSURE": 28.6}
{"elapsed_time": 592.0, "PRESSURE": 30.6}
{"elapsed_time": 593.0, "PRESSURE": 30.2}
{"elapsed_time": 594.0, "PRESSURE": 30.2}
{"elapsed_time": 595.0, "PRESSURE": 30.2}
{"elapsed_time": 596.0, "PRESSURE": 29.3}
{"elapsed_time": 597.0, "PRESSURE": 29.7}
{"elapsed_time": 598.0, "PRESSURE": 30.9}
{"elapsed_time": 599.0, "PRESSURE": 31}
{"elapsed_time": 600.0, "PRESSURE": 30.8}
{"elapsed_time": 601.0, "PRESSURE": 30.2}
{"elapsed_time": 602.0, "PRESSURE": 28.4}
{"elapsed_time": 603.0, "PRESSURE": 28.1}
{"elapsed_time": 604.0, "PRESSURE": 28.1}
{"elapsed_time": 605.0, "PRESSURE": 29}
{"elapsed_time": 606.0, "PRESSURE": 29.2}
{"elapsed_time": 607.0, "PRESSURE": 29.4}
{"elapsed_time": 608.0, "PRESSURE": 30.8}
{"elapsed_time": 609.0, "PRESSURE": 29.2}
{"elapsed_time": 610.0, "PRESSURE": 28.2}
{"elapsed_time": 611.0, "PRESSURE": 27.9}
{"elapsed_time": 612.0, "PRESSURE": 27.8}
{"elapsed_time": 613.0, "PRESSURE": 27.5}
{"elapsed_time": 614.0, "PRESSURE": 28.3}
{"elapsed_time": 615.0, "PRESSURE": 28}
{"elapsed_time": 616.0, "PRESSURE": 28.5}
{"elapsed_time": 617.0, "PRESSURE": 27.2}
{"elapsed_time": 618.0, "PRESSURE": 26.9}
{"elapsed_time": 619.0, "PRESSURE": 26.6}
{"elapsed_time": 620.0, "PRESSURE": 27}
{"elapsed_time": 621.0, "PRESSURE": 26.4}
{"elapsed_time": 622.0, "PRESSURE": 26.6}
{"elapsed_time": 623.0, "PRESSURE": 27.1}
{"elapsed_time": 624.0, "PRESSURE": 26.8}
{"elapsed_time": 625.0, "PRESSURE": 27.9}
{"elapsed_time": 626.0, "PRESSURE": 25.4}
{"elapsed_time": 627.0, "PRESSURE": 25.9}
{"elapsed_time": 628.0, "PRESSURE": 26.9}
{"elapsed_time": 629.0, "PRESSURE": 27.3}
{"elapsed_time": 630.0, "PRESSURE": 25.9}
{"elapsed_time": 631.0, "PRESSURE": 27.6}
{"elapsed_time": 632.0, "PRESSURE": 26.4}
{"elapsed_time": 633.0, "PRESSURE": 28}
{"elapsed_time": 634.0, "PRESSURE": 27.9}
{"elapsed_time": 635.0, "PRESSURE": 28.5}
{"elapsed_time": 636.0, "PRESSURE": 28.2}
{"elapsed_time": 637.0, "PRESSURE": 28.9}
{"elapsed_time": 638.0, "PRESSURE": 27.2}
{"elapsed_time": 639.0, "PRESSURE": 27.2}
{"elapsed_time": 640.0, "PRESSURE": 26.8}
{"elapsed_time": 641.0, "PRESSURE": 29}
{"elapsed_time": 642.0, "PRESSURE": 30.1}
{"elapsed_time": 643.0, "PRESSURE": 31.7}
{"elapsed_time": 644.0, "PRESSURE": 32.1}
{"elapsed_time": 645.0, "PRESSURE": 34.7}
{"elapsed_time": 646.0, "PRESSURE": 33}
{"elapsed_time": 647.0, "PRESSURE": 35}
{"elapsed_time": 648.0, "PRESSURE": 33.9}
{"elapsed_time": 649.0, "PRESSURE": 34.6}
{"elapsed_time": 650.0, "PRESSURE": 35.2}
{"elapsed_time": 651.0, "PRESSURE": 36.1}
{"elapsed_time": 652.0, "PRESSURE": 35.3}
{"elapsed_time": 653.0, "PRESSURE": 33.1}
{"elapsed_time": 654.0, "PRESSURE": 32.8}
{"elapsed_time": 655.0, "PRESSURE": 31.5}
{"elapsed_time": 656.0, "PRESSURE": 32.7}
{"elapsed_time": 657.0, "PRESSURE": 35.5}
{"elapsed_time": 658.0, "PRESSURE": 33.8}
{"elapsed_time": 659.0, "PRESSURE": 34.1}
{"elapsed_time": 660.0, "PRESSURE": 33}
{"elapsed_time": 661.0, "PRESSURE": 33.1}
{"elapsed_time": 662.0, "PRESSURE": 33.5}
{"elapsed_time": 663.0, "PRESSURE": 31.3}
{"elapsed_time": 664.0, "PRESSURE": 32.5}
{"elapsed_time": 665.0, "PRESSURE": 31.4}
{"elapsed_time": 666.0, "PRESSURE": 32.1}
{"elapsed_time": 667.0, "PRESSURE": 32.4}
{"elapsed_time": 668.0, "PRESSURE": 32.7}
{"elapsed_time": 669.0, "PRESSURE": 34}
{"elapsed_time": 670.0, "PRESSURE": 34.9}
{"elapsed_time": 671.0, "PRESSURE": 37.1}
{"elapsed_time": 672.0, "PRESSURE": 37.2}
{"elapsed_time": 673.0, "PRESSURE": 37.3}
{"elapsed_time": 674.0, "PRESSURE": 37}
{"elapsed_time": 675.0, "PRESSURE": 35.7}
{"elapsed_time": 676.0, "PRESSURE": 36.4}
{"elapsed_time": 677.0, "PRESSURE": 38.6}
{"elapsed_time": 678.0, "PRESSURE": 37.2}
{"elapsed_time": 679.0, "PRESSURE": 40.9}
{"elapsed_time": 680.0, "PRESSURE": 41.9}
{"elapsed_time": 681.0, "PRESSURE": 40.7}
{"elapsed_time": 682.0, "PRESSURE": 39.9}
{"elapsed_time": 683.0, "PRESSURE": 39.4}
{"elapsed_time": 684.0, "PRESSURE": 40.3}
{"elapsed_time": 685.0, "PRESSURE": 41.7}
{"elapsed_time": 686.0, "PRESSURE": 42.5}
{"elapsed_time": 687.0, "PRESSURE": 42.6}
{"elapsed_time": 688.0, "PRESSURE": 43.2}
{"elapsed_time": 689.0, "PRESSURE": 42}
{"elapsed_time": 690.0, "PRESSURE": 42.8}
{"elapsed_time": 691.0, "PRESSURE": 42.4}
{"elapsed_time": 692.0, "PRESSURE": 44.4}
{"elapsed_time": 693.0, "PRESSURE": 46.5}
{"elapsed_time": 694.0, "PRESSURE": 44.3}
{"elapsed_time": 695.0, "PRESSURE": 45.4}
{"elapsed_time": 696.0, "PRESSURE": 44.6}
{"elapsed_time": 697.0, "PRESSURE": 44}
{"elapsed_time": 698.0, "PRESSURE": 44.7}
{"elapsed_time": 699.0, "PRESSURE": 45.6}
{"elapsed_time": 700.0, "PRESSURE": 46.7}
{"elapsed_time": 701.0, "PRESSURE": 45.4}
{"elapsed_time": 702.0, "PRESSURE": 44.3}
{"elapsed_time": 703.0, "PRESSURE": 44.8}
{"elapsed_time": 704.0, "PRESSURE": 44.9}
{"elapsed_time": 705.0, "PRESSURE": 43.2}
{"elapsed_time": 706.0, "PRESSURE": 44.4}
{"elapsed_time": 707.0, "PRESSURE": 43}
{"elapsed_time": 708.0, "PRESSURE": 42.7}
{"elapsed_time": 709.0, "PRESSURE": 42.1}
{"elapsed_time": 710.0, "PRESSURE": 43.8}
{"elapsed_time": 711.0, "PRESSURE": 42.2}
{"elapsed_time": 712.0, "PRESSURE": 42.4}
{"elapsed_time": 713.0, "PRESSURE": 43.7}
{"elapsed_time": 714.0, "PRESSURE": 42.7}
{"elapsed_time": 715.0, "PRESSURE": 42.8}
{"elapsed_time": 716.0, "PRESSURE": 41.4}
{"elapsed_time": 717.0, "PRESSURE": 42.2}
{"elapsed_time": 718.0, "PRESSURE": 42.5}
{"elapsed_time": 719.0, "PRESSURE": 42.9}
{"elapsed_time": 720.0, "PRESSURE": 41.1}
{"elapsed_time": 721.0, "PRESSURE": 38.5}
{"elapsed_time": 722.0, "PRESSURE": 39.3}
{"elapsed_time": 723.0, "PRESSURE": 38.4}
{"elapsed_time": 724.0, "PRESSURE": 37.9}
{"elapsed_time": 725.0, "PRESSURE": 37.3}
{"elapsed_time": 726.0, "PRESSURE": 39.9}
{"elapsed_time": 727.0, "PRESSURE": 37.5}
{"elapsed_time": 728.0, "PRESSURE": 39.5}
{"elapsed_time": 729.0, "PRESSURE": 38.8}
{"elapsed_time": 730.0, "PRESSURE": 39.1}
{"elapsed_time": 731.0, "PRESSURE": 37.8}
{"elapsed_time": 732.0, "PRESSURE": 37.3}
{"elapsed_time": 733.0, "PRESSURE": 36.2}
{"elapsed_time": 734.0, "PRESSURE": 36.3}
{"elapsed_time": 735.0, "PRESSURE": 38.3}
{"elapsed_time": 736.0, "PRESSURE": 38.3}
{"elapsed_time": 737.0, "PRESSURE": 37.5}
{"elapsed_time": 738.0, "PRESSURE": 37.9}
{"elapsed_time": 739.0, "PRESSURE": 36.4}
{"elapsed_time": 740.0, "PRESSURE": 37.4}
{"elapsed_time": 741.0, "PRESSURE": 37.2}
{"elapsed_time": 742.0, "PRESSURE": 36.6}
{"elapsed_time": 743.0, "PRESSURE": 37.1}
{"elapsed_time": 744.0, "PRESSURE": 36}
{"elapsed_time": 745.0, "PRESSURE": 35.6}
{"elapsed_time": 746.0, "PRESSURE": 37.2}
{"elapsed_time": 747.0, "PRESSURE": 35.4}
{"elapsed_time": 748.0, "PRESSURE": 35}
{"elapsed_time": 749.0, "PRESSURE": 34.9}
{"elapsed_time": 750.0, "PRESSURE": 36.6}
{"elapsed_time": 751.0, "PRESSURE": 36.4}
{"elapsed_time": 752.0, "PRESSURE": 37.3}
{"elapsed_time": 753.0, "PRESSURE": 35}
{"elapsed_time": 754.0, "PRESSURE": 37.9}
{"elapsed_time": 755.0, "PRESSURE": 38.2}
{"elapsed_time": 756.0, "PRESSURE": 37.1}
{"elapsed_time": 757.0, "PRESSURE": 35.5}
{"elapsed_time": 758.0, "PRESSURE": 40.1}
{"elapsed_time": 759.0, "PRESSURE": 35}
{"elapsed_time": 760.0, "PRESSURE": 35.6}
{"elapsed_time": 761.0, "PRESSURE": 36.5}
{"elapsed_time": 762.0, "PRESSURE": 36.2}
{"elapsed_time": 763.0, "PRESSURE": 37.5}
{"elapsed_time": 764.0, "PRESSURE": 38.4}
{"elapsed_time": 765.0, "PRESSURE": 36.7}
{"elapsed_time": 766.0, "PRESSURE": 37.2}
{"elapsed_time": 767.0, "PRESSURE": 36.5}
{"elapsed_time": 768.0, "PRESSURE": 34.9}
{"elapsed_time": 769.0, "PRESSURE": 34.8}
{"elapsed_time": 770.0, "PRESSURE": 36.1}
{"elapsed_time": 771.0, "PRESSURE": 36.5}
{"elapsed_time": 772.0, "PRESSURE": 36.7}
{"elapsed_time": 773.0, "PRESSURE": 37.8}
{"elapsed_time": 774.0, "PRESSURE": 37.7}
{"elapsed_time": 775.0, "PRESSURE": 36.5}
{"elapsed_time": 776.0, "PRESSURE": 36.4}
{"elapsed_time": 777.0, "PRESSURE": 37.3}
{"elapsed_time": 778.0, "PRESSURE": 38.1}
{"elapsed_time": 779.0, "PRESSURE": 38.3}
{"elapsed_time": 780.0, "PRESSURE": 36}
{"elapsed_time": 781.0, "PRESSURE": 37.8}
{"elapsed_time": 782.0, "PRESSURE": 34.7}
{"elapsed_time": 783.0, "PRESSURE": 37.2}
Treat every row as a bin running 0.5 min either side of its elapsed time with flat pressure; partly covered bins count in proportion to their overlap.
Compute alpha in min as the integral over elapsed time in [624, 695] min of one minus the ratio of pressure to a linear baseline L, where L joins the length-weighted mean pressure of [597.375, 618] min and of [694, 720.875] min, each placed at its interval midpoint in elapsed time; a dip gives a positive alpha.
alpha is 4.5 min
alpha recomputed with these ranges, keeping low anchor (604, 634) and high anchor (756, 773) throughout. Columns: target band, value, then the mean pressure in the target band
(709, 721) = -3.16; 42.3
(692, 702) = -3.94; 45.2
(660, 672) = -1.12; 33.3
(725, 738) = -1.31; 38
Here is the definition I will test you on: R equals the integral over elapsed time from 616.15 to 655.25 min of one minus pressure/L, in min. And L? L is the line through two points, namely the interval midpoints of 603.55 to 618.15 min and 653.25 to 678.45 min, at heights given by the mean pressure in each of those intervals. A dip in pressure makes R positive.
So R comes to 2.2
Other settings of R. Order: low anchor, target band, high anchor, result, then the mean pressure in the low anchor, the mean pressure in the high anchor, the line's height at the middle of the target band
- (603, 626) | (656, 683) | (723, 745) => -2.7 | 27.9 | 37.6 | 32.4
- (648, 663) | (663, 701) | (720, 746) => -4.9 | 33.8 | 37.7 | 35.1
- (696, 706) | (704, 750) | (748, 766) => 2.0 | 44.8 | 36.7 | 41.1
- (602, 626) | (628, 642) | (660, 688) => 1.5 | 27.9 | 36.9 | 31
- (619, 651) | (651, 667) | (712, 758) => -1.0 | 29.1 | 38.2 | 31.3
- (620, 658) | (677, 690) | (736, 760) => -3.3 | 30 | 36.7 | 32.7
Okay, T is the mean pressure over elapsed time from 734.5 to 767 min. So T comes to 36.8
